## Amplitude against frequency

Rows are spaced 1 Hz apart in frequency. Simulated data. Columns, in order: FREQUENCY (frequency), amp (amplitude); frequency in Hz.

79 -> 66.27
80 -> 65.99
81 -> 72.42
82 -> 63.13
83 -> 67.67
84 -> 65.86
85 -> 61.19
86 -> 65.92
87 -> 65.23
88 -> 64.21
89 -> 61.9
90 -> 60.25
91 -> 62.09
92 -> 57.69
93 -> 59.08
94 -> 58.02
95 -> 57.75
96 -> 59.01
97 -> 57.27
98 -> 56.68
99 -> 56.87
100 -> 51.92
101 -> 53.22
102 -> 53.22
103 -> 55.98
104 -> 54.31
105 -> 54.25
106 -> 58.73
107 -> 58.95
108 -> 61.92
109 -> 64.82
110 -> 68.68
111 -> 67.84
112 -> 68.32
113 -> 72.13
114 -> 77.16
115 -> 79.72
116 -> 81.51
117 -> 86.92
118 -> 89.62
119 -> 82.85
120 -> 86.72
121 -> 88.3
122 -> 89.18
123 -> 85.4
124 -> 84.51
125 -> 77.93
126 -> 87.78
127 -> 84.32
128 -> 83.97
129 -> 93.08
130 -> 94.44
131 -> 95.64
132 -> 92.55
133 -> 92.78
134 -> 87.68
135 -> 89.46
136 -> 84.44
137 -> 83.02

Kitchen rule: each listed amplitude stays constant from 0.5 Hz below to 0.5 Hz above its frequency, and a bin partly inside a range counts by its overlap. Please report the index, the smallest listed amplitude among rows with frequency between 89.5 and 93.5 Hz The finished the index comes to 57.69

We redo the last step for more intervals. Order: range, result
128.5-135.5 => 87.68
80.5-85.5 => 61.19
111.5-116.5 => 68.32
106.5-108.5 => 58.95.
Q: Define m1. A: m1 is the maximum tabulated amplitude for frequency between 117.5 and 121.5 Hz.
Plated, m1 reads 89.62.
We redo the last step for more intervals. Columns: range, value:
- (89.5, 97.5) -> 62.09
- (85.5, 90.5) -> 65.92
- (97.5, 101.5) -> 56.87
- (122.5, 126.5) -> 87.78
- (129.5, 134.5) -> 95.64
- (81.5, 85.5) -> 67.67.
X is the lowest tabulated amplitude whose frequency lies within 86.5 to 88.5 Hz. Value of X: 64.21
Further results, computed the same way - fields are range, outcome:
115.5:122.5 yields 81.51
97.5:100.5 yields 51.92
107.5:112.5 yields 61.92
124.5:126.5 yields 77.93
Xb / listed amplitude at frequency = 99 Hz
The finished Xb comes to 56.87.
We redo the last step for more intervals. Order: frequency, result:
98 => 56.68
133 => 92.78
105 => 54.25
